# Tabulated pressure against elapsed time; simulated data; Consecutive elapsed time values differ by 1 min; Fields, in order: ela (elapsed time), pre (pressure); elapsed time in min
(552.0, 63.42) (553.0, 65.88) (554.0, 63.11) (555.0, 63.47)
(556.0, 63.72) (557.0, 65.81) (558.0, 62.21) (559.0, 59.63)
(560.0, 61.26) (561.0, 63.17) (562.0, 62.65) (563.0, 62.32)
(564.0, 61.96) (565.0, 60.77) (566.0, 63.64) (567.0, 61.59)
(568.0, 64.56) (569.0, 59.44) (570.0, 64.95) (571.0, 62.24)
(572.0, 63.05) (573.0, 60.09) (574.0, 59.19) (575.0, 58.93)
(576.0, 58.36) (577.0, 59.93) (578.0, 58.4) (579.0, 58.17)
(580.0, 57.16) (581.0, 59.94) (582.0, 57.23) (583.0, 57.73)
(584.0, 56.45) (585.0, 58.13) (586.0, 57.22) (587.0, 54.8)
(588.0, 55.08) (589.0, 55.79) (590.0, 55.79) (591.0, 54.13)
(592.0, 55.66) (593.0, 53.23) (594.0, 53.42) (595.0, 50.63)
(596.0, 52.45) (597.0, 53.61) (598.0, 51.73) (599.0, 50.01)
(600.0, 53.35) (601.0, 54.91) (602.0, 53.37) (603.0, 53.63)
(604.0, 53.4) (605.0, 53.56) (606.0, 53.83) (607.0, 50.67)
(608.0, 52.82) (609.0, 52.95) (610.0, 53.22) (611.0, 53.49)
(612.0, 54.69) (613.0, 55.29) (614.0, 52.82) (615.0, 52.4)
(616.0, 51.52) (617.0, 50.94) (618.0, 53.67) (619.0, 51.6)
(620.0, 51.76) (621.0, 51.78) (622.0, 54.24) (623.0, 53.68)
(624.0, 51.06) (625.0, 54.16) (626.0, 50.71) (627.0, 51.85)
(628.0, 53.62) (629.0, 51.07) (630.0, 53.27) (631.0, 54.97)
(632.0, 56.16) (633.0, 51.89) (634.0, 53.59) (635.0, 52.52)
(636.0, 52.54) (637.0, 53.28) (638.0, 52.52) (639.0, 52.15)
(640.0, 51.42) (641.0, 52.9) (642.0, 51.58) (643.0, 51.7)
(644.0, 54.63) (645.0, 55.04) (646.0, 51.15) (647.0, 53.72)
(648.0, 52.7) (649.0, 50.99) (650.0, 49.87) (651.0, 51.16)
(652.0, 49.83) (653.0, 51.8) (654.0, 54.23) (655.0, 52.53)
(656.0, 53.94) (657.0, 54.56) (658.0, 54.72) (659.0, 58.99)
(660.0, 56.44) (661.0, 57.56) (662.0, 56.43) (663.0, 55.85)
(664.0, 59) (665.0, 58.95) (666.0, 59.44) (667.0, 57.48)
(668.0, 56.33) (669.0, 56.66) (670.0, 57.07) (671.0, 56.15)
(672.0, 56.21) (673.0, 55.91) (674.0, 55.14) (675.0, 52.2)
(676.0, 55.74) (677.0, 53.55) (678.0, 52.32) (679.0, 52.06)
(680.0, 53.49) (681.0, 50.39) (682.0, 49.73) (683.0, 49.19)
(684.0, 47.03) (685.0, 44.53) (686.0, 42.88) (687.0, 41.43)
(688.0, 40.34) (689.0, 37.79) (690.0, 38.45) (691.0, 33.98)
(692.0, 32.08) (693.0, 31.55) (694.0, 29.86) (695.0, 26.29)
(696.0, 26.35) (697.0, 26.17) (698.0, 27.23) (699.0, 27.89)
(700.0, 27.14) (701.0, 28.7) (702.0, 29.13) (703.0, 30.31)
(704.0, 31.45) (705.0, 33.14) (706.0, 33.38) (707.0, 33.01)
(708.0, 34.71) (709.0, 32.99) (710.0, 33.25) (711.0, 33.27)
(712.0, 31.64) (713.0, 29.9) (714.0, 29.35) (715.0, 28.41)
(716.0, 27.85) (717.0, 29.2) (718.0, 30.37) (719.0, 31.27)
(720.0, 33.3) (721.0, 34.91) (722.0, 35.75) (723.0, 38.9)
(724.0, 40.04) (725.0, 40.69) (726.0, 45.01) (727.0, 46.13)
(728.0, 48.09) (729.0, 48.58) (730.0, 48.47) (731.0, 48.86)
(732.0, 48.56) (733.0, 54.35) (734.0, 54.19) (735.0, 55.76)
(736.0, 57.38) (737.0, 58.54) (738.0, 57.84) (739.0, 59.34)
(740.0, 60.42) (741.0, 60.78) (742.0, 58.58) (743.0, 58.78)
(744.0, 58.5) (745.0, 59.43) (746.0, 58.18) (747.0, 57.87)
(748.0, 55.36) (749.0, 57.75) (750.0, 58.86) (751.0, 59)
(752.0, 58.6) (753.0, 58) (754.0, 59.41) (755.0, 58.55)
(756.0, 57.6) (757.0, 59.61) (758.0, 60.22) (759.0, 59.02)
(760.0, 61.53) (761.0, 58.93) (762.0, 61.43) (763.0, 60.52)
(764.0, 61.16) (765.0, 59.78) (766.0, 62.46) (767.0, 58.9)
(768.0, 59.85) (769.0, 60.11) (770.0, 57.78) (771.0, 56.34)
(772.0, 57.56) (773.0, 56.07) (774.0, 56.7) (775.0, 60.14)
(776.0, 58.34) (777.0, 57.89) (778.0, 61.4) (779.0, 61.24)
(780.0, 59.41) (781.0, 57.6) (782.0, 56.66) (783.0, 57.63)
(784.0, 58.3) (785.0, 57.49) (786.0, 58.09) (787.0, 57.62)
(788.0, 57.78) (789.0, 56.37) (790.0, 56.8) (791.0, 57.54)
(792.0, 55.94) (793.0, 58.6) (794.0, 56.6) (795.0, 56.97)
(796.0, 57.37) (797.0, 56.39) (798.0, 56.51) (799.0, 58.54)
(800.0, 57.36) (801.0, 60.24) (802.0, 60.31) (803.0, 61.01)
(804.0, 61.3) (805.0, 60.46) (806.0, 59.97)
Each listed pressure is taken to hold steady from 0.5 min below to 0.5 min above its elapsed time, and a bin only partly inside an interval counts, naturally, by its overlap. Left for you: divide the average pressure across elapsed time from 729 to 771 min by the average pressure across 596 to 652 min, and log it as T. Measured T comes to 1.10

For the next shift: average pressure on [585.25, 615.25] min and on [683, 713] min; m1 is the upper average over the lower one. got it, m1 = 0.62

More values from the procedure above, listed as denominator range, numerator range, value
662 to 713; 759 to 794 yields 1.38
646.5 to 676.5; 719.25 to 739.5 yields 0.86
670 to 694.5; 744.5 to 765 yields 1.27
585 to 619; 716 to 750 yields 0.92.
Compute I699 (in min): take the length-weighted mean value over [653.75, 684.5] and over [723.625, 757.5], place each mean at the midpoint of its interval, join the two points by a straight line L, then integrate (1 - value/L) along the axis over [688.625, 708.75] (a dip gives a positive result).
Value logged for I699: 8.8 min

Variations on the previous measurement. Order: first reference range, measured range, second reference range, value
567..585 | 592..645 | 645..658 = 2.60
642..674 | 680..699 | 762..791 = 6.17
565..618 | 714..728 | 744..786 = 5.39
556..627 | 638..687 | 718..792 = 2.18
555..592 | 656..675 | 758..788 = 0.90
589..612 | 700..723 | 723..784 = 9.93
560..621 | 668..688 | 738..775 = 2.15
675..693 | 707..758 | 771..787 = 4.58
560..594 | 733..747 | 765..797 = 0.04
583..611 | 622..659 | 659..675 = 1.95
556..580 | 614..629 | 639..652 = 0.73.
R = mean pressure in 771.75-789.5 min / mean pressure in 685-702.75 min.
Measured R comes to 1.8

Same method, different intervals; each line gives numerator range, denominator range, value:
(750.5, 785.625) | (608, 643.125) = 1.12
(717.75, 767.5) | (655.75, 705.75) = 1.18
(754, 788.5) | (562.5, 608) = 1.04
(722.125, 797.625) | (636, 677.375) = 1.04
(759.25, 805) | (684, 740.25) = 1.53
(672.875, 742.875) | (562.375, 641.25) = 0.75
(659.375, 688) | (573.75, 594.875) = 0.94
